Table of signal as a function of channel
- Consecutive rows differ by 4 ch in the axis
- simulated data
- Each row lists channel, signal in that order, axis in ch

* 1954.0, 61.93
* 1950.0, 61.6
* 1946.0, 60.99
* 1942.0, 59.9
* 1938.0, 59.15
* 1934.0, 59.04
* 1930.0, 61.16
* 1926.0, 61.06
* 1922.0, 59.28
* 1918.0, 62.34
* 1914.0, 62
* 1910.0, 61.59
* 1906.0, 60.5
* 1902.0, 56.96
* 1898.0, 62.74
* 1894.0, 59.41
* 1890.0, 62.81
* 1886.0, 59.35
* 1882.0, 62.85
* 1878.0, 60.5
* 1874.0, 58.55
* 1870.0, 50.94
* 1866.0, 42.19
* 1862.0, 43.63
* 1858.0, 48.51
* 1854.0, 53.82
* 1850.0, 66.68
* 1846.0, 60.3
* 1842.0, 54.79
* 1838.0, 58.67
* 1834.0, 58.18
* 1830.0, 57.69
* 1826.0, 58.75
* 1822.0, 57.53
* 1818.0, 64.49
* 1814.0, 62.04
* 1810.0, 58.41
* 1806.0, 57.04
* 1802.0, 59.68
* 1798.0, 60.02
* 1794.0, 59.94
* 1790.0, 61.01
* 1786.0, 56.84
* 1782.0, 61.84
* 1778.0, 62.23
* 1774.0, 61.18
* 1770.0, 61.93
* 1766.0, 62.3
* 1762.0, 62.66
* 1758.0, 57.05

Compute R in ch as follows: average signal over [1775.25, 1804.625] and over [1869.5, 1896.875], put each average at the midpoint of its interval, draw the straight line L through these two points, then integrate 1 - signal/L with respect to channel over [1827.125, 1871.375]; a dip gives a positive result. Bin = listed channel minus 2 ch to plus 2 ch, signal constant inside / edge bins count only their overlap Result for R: 4.18 ch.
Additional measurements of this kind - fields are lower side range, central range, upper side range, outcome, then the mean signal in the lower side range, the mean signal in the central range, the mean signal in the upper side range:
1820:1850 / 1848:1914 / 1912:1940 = 2.78 ch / 58.6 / 57.1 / 60.6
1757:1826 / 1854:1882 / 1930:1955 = 3.98 ch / 60.4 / 51.8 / 60.4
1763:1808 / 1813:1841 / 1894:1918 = 0.54 ch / 60.4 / 59.4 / 60.8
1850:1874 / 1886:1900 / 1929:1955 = -1.84 ch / 50.3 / 61.3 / 60.5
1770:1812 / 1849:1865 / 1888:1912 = 2.32 ch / 59.9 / 51.6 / 60.7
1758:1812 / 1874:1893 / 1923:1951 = -0.21 ch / 60.3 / 61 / 60.3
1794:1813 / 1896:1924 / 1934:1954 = -0.31 ch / 59.1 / 60.8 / 60.4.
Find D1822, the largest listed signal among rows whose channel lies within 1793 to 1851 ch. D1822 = 66.68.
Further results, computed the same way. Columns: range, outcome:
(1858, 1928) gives 62.85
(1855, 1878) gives 60.5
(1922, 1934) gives 61.16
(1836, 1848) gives 60.3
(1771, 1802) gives 62.23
